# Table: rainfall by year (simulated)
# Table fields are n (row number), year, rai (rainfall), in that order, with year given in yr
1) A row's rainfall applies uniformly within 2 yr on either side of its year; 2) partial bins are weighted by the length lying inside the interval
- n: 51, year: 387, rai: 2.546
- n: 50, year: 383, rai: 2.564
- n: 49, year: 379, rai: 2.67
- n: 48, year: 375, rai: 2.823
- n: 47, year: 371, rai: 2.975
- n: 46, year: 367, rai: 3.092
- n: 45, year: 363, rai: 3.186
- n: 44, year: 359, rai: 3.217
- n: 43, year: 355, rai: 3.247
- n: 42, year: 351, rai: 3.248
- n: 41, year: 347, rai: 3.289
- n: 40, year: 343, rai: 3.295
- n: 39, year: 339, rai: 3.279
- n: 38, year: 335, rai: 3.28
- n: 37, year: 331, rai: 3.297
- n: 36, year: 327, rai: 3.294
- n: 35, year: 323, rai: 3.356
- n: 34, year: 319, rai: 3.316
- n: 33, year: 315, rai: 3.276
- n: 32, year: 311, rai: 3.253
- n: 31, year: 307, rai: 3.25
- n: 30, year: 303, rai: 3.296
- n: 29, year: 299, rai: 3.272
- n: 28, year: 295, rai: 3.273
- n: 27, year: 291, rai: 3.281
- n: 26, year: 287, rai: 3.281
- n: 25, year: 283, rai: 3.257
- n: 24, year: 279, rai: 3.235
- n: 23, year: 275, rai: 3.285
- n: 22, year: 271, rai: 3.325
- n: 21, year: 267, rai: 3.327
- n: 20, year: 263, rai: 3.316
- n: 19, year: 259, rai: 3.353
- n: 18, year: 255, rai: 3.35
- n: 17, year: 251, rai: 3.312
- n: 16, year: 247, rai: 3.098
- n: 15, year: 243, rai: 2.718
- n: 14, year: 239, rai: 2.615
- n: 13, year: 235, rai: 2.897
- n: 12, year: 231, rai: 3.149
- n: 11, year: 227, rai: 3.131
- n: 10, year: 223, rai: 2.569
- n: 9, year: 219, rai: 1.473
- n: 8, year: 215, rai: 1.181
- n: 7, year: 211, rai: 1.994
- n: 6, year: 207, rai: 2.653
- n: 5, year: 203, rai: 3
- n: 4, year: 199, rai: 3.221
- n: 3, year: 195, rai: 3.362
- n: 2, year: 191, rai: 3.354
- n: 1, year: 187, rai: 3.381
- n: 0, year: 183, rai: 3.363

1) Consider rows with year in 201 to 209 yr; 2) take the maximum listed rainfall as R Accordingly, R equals 3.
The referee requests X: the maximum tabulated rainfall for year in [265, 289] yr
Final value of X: 3.327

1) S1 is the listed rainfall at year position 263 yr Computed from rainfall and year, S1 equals 3.316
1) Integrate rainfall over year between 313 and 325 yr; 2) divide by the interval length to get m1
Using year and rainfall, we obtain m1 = 3.32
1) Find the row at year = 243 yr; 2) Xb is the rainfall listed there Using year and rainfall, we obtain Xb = 2.718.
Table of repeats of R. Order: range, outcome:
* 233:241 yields 2.897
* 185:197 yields 3.381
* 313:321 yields 3.316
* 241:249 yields 3.098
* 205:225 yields 2.653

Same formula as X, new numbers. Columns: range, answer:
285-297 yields 3.281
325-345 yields 3.297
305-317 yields 3.276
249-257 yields 3.35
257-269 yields 3.353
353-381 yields 3.247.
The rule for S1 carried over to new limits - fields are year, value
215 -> 1.181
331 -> 3.297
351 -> 3.248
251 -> 3.312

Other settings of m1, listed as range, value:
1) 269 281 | 3.28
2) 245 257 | 3.25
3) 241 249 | 2.91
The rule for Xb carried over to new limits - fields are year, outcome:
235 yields 2.897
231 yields 3.149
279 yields 3.235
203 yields 3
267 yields 3.327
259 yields 3.353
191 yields 3.354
